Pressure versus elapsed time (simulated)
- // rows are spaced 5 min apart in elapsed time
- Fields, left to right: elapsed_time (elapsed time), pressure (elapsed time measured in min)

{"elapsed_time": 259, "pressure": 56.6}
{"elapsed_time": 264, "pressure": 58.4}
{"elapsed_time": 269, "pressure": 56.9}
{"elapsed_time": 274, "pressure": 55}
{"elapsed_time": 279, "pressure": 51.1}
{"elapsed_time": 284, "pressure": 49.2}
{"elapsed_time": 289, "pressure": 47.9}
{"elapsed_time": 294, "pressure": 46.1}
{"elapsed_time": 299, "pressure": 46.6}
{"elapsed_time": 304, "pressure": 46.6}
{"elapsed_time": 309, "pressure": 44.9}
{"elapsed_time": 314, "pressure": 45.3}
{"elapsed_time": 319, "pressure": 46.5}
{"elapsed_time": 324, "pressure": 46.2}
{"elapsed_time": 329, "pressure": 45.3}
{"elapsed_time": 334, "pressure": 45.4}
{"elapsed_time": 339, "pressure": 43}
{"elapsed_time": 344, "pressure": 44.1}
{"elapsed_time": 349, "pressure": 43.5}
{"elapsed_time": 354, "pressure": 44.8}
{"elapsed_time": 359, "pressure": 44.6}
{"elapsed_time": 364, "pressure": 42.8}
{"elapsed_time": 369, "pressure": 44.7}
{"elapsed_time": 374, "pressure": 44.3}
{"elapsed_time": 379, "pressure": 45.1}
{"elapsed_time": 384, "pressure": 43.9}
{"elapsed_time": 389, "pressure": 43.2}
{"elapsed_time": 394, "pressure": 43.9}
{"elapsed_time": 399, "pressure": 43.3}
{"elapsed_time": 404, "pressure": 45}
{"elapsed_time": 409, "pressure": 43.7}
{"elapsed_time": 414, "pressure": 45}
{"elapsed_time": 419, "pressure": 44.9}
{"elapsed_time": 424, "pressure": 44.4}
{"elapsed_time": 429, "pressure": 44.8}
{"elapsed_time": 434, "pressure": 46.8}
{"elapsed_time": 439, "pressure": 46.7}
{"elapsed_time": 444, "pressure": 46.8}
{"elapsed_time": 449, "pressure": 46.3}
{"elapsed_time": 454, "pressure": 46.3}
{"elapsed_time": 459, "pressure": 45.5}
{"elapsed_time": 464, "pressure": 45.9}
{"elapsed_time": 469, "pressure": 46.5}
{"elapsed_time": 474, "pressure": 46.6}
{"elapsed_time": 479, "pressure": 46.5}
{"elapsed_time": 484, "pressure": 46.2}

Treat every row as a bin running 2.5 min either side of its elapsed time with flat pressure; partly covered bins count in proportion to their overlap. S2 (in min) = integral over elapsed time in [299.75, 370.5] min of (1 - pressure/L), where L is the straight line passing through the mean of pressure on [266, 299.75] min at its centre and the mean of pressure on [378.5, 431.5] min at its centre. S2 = 4.5 min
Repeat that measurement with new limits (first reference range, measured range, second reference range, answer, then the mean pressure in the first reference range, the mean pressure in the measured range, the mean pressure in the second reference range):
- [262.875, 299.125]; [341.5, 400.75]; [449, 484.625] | 5.9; 51.4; 44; 46.2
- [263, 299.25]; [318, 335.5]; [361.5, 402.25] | 0.8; 51.4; 45.8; 43.9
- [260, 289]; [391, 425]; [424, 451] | 2.3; 53.7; 44.3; 46.1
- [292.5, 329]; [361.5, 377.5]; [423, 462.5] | 0.7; 46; 44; 46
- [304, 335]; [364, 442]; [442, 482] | 2.4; 45.7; 44.6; 46.3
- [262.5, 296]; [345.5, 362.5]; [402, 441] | 1.5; 52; 44.2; 45.1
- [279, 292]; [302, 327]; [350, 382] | 0.7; 48.9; 45.9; 44.3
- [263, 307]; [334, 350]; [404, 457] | 1.6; 50.5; 43.8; 45.5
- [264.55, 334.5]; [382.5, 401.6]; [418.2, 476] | 1.4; 48.4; 43.6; 46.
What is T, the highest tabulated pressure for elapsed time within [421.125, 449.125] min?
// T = 46.8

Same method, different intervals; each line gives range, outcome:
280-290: 49.2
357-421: 45.1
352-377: 44.8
